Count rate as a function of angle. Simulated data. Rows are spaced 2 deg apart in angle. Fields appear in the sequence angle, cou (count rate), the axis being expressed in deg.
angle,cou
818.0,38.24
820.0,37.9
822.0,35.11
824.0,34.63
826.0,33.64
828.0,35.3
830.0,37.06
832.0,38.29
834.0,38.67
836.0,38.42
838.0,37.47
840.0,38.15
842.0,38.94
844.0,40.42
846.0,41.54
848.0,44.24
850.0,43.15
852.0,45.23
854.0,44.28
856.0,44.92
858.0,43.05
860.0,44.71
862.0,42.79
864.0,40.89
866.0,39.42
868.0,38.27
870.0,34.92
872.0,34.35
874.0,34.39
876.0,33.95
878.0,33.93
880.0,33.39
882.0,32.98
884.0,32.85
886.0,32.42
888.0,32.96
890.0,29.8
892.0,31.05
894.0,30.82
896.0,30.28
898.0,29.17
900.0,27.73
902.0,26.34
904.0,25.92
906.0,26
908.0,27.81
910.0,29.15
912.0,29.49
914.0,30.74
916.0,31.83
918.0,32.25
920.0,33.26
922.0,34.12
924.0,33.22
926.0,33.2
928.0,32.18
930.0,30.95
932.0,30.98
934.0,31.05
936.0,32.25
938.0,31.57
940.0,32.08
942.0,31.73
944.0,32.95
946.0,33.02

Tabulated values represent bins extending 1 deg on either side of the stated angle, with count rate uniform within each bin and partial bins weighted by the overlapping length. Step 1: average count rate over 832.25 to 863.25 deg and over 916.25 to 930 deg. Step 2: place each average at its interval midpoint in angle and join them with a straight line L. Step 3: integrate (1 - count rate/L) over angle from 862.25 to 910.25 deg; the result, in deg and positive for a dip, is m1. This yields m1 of 6.5 deg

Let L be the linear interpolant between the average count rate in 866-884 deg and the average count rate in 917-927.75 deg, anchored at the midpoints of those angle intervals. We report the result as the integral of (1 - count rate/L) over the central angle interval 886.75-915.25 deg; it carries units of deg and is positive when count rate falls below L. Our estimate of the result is 4.0 deg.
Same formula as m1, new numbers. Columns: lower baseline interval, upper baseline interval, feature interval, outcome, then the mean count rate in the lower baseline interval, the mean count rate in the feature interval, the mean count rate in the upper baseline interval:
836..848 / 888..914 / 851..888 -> -3.5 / 39.6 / 38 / 28.9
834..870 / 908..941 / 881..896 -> 1.9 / 41.3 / 31.7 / 31.6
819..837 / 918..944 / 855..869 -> -2.7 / 36.6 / 42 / 32.2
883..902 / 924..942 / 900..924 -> 1.1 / 30.6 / 29.8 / 31.9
